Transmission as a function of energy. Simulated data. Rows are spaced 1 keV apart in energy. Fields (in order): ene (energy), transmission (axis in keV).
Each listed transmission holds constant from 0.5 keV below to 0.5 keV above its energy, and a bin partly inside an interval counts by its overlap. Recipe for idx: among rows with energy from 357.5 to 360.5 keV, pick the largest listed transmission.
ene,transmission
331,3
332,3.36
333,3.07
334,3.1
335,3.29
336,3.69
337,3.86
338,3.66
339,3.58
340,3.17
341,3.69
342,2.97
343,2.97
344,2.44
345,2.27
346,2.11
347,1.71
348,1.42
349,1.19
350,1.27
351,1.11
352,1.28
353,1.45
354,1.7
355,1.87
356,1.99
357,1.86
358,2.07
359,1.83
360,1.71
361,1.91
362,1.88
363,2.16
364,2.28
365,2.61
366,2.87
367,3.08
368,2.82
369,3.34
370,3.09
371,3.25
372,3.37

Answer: 2.07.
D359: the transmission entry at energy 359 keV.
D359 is 1.83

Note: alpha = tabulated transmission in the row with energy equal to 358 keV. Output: 2.07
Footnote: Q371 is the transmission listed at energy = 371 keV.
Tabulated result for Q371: 3.25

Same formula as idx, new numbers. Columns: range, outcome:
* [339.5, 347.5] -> 3.69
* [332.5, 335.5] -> 3.29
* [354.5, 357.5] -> 1.99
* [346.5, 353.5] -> 1.71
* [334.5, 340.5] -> 3.86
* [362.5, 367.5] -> 3.08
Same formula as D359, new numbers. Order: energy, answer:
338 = 3.66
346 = 2.11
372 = 3.37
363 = 2.16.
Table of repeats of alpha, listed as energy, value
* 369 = 3.34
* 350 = 1.27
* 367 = 3.08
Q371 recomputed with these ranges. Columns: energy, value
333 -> 3.07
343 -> 2.97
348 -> 1.42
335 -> 3.29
